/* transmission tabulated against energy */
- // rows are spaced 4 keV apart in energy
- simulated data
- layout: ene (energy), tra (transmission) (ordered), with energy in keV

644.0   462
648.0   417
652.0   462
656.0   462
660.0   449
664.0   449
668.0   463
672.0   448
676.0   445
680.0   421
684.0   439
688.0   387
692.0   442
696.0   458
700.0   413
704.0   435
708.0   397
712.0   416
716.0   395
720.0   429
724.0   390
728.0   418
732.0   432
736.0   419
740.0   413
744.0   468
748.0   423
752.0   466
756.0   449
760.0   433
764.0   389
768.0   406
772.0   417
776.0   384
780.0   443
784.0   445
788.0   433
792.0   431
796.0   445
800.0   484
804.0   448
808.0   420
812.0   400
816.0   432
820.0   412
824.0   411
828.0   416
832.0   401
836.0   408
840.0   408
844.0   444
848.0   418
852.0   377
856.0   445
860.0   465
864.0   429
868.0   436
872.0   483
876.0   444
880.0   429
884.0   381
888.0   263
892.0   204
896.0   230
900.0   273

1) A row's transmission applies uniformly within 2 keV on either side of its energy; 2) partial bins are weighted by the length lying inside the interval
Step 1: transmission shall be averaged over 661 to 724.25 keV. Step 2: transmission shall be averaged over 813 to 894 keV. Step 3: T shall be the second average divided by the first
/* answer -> 0.95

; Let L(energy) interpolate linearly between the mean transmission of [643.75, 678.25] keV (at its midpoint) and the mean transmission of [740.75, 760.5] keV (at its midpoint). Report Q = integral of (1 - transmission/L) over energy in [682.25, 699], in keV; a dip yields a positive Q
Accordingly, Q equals 0.7 keV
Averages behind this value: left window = 450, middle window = 430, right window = 447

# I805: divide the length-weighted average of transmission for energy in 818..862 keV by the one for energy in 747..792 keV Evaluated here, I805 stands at 0.98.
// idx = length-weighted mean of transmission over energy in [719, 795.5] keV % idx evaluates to 426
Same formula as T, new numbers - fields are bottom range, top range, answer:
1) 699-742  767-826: 1.03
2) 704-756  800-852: 0.99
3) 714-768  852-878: 1.05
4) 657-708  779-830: 0.99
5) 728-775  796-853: 0.99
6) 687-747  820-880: 1.01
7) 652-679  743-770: 0.96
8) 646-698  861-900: 0.82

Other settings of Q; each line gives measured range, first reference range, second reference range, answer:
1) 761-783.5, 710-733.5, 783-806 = 1.3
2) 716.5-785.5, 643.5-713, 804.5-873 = 1.1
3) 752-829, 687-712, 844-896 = -3.9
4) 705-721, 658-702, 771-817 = 1.0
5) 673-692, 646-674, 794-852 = 0.9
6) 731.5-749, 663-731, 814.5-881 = -0.2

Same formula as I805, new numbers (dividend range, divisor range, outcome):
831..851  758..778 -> 1.02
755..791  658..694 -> 0.96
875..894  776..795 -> 0.78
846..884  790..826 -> 1.00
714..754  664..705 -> 0.98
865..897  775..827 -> 0.85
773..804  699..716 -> 1.06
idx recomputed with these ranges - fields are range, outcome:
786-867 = 426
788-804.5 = 450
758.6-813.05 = 427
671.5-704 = 431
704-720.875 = 411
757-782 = 413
